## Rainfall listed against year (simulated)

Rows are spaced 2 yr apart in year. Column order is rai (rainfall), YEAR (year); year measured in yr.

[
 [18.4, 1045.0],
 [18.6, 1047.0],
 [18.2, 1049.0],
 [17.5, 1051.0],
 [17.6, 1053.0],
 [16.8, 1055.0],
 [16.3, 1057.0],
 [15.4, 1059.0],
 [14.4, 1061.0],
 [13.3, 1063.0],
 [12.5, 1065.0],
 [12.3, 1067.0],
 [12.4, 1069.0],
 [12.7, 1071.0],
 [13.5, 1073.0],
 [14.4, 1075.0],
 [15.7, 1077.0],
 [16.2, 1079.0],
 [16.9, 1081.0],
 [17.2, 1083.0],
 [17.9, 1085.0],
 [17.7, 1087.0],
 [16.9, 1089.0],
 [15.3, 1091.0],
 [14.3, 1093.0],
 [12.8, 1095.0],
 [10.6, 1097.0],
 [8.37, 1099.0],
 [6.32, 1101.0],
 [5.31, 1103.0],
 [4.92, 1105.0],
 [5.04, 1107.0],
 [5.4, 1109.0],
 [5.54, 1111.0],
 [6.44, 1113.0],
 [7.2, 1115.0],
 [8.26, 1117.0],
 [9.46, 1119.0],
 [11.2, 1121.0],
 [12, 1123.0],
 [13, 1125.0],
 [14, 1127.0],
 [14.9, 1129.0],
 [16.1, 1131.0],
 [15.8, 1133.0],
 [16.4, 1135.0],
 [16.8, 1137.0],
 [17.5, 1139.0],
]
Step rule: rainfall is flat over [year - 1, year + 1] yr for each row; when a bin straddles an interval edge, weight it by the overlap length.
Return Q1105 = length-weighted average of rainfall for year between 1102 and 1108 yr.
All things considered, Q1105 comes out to 5.09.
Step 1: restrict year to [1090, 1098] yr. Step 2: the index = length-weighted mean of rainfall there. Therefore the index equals 13.2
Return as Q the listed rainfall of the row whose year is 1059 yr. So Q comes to 15.4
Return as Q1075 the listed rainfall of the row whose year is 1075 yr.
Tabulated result 14.4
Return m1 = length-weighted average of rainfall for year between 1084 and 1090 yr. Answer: 17.5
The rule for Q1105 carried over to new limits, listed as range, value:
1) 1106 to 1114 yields 5.61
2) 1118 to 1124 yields 10.9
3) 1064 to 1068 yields 12.4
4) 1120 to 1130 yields 13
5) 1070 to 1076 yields 13.5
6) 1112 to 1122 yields 8.51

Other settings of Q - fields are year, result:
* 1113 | 6.44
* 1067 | 12.3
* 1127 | 14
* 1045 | 18.4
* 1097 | 10.6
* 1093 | 14.3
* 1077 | 15.7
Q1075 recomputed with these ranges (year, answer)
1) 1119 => 9.46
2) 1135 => 16.4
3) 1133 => 15.8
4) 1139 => 17.5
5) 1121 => 11.2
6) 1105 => 4.92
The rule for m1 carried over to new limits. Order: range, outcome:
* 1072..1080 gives 14.9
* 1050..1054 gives 17.6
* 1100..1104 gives 5.81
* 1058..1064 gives 14.4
